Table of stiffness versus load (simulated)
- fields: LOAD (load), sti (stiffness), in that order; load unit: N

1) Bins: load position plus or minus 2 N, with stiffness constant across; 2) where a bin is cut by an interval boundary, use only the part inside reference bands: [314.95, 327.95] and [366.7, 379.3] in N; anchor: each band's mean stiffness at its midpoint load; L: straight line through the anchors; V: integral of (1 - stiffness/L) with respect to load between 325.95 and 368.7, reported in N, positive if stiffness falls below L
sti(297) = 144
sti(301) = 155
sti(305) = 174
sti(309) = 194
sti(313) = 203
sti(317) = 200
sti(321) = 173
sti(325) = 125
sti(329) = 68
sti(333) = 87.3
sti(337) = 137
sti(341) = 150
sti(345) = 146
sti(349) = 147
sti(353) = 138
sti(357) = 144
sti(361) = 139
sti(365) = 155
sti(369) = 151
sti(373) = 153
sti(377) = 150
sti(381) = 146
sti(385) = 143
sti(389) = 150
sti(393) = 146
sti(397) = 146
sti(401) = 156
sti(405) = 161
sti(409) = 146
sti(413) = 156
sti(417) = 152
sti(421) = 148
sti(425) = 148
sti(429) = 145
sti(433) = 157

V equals 6.4 N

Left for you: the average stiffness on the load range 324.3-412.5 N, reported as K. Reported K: 141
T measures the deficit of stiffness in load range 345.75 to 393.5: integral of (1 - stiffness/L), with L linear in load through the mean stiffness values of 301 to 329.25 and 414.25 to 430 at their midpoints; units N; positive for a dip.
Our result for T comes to 3.4 N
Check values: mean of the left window 168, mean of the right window 149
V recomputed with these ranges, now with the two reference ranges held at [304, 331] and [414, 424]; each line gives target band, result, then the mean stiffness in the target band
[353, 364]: 1.1 N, 142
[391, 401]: 0.3 N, 148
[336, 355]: 1.8 N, 144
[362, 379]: 0.5 N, 151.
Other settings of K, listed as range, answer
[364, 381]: 151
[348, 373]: 146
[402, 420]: 154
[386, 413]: 151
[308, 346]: 147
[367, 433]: 150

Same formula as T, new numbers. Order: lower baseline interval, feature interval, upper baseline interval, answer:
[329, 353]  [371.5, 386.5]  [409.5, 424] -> -0.9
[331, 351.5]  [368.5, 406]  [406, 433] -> -1.7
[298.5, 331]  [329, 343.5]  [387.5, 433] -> 3.8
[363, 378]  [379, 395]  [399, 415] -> 0.8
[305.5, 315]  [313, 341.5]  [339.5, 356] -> 5.8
